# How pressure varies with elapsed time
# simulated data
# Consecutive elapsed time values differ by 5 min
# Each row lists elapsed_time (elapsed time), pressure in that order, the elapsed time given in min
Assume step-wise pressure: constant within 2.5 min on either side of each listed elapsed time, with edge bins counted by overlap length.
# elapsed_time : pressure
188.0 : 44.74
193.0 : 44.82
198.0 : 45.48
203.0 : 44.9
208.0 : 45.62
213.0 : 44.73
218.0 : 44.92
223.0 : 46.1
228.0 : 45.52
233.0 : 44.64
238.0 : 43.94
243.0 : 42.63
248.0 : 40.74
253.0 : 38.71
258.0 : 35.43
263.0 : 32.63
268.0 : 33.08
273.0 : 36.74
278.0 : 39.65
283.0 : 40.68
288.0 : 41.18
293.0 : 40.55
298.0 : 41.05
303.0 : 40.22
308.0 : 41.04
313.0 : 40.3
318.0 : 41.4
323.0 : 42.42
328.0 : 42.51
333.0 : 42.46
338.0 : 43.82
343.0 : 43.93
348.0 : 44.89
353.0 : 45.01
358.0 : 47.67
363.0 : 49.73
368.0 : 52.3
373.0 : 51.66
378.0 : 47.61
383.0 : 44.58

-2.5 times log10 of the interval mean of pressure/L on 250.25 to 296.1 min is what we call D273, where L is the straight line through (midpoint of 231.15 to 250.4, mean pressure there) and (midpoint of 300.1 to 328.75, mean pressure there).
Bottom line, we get 0.122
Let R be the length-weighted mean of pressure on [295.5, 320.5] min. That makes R 40.8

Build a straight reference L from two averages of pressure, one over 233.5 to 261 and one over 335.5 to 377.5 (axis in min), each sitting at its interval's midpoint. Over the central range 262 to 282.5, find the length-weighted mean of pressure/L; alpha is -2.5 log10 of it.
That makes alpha 0.16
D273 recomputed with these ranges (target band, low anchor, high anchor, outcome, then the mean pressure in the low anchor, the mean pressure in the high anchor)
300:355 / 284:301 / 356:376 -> 0.071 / 40.9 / 50.3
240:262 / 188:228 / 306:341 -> 0.131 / 45.2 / 42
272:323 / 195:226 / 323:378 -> 0.136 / 45.3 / 46.3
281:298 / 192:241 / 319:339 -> 0.068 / 45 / 42.6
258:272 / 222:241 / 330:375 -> 0.323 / 44.9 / 46.7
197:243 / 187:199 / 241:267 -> -0.082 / 45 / 37.7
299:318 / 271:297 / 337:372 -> 0.045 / 39.9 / 47.1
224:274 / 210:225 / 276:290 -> 0.088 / 45.2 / 40.5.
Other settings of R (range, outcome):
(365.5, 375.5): 52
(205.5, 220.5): 45.1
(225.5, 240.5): 44.7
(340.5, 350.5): 44.4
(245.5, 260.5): 38.3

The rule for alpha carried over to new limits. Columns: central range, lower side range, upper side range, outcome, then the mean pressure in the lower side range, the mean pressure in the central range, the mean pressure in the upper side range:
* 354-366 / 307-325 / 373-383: -0.06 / 41.3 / 48.4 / 47.9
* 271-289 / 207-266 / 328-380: 0.11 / 42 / 39.5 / 46.7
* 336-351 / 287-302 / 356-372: 0.07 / 40.8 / 44.3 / 50.1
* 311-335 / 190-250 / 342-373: 0.13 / 44.5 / 41.8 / 47.8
